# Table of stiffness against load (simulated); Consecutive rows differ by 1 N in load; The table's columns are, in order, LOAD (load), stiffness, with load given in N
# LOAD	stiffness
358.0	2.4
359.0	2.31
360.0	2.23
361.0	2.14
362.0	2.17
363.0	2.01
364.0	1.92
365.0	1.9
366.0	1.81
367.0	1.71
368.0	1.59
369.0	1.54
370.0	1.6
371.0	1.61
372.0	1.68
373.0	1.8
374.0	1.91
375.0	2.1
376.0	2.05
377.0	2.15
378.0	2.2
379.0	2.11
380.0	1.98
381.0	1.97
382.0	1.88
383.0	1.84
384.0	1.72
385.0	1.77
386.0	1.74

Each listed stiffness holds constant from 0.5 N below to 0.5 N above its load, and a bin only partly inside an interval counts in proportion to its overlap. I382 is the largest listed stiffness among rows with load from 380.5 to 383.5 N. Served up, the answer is 1.97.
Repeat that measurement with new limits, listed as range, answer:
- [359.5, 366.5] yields 2.23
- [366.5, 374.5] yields 1.91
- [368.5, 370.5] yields 1.6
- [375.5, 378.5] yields 2.2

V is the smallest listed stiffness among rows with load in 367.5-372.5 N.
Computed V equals 1.54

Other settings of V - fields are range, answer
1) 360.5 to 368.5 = 1.59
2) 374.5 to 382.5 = 1.88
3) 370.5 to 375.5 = 1.61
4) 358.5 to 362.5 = 2.14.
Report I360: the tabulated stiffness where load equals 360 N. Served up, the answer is 2.23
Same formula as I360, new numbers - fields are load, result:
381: 1.97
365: 1.9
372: 1.68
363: 2.01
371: 1.61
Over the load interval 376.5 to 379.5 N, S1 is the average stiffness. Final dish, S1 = 2.15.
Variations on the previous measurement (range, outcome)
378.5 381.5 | 2.02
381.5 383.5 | 1.86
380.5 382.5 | 1.92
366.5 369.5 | 1.61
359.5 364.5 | 2.09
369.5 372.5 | 1.63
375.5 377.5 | 2.1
